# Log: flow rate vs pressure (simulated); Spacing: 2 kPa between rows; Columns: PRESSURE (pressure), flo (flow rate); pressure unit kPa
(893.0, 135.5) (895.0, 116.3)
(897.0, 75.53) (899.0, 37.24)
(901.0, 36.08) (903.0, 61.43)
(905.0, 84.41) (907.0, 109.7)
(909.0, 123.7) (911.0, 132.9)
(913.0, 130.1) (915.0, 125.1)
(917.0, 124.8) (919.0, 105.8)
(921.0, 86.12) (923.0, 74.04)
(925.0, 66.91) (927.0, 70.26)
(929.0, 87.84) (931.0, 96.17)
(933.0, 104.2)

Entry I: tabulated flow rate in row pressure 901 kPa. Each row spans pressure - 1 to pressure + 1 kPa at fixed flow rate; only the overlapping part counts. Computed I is 36.08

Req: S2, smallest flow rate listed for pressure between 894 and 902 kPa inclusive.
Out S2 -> 36.08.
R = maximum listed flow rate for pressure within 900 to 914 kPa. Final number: 132.9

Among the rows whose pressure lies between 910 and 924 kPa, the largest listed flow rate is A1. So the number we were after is 132.9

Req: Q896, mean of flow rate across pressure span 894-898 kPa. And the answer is 95.9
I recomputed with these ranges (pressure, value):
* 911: 132.9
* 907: 109.7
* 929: 87.84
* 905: 84.41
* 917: 124.8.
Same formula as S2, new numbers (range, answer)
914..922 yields 86.12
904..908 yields 84.41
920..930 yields 66.91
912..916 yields 125.1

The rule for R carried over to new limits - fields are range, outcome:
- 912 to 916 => 130.1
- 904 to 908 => 109.7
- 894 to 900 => 116.3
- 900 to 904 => 61.43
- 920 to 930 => 87.84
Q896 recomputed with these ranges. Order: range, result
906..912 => 122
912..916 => 128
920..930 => 77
